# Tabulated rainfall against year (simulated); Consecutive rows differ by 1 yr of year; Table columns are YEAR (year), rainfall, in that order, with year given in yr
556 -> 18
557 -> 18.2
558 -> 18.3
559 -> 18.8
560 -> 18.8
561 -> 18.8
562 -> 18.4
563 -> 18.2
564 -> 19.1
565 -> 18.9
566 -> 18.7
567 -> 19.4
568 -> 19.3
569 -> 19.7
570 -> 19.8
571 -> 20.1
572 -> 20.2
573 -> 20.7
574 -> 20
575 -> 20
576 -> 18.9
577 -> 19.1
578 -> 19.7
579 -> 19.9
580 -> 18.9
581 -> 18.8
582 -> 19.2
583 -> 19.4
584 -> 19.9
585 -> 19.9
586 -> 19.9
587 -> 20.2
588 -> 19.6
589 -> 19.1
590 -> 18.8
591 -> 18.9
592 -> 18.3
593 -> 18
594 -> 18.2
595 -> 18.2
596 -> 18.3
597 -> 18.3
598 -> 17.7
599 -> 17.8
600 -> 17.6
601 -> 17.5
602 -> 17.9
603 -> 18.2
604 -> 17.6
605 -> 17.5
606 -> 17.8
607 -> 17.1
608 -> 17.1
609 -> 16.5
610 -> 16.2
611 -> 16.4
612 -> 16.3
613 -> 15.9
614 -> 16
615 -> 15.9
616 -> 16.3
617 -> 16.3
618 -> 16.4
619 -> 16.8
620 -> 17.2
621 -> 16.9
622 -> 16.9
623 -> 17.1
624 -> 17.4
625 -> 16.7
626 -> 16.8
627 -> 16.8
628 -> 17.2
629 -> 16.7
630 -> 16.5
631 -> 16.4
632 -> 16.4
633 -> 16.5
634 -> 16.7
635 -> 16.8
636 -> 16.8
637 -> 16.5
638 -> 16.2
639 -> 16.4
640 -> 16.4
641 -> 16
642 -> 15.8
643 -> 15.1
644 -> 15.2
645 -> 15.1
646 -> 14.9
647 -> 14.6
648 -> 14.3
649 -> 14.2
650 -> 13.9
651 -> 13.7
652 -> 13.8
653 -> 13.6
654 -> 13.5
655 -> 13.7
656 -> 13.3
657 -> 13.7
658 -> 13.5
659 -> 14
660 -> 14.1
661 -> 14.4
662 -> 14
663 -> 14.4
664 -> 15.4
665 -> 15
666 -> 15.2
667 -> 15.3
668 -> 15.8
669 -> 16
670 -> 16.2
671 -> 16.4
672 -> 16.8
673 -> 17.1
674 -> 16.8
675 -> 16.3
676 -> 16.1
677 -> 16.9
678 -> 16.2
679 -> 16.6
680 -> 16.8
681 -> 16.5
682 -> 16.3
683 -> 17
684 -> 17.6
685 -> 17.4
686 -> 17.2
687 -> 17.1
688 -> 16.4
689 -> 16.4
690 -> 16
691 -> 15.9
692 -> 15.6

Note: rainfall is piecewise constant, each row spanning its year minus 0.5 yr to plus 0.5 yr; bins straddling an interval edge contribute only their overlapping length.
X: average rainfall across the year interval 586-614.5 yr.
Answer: 17.8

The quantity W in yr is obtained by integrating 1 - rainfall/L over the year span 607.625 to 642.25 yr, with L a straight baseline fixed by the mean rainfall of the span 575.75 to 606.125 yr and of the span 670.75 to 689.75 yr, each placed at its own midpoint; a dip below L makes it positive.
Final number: 2.7 yr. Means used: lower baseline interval 18.7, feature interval 16.6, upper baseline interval 16.7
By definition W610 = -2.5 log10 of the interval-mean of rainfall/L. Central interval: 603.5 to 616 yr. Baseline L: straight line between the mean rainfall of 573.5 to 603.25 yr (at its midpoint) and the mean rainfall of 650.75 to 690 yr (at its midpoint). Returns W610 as 0.08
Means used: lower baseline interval 18.9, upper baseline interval 15.6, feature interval 16.7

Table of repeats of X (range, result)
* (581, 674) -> 16.5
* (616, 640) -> 16.7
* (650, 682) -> 15.2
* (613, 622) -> 16.5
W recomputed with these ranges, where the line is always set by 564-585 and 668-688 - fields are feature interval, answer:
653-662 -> 1.8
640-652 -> 1.9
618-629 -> 0.7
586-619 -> 2.1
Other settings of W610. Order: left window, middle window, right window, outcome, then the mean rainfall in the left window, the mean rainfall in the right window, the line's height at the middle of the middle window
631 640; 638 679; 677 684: 0.102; 16.5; 16.7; 16.6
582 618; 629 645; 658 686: 0.042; 17.8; 15.9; 16.9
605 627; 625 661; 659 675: 0.054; 16.7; 15.5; 16.1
